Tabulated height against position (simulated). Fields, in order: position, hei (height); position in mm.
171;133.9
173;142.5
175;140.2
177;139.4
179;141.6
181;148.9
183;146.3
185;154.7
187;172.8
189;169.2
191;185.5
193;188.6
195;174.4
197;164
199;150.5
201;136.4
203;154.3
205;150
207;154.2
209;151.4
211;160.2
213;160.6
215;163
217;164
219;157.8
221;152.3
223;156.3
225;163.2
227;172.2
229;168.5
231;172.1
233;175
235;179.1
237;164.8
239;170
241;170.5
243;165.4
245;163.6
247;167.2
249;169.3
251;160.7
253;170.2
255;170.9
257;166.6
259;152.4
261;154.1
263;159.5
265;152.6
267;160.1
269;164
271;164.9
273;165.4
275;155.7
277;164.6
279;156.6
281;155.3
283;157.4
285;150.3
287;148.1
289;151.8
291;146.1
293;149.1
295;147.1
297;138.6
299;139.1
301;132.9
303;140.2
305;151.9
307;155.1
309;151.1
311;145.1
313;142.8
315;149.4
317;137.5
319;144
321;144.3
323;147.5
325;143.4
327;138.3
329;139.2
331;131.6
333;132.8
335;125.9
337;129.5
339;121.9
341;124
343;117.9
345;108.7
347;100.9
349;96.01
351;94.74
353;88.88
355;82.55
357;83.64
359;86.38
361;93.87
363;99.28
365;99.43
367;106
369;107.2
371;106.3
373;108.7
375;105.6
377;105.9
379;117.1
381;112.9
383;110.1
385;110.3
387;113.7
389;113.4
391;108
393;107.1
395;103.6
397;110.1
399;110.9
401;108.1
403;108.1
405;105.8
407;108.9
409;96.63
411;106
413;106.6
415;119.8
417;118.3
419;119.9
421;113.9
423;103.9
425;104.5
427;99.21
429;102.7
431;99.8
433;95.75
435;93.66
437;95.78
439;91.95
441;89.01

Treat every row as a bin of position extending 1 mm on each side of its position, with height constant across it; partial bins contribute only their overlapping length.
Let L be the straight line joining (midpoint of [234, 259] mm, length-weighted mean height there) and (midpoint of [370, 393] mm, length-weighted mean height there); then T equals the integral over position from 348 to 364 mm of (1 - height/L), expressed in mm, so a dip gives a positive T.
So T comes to 4.0 mm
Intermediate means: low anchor 168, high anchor 110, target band 90.7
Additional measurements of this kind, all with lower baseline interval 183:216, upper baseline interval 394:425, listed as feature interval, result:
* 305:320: -1.51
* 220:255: -3.53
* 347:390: 6.17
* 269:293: -2.53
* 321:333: -0.93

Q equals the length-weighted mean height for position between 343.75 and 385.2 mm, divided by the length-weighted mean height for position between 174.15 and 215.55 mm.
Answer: 0.64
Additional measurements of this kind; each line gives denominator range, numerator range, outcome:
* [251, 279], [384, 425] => 0.68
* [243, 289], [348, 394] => 0.64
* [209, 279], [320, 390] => 0.69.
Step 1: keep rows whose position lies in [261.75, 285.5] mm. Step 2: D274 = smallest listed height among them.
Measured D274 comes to 150.3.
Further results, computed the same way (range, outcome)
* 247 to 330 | 132.9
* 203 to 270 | 150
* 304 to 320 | 137.5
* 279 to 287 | 148.1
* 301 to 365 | 82.55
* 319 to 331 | 131.6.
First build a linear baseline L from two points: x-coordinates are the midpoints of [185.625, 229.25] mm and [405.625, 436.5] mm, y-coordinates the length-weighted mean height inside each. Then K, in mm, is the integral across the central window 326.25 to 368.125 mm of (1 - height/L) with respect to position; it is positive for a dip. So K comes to 5.4 mm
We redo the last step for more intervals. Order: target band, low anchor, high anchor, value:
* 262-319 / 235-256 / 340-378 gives -4.1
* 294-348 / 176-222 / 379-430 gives -3.0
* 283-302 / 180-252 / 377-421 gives -0.6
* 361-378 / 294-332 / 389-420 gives 2.5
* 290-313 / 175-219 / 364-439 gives -2.3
